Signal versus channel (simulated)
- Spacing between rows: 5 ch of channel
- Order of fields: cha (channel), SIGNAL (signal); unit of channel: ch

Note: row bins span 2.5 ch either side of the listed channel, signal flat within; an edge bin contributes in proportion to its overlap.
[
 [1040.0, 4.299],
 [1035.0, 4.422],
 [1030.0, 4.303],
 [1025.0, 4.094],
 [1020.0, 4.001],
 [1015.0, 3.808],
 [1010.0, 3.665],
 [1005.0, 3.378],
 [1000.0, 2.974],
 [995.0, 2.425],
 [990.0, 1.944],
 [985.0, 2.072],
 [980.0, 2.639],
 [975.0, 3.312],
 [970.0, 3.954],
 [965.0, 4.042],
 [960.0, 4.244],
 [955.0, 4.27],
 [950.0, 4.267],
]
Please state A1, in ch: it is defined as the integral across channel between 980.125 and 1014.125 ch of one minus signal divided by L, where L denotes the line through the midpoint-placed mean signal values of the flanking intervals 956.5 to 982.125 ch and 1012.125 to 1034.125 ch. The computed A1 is 9.7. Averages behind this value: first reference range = 3.68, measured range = 2.79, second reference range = 4.07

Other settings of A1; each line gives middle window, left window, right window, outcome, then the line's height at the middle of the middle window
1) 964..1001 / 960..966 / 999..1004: 7.7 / 3.6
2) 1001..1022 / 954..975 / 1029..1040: 2.9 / 4.25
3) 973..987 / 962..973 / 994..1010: 3.8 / 3.66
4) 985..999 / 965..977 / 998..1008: 4.7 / 3.39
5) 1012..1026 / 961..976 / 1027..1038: 1.0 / 4.25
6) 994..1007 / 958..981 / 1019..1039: 3.3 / 3.97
